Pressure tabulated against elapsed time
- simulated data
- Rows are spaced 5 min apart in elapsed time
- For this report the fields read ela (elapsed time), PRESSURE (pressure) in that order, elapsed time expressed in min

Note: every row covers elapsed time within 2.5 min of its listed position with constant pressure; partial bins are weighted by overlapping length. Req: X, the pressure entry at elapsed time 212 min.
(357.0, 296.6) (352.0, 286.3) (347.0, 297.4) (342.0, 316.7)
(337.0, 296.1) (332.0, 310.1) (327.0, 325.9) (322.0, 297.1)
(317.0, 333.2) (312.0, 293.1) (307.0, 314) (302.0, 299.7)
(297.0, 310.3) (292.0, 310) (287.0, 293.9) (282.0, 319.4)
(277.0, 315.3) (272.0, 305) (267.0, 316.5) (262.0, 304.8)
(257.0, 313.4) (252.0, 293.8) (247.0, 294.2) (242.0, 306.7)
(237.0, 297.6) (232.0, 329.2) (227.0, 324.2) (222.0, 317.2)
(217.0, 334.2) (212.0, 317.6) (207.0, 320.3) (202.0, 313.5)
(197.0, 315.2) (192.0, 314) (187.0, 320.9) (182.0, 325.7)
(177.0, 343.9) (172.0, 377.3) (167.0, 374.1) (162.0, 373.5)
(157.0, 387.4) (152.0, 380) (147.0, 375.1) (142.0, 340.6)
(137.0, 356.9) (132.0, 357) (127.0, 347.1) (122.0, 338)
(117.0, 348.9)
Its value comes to 317.6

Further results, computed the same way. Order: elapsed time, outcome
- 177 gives 343.9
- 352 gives 286.3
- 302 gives 299.7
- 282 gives 319.4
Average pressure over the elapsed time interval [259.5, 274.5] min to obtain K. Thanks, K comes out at 309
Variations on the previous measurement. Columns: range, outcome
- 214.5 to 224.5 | 326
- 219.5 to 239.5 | 317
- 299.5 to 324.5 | 307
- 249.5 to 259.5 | 304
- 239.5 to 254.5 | 298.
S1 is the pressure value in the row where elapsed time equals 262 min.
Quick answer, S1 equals 304.8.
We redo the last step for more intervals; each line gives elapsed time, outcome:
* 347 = 297.4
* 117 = 348.9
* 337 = 296.1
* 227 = 324.2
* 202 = 313.5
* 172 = 377.3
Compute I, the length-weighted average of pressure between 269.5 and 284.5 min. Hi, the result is 313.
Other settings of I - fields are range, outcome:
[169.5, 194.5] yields 336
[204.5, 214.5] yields 319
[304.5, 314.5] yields 304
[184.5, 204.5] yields 316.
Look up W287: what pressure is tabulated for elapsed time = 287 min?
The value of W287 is 293.9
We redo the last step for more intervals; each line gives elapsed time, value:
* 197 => 315.2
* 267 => 316.5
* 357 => 296.6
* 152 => 380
